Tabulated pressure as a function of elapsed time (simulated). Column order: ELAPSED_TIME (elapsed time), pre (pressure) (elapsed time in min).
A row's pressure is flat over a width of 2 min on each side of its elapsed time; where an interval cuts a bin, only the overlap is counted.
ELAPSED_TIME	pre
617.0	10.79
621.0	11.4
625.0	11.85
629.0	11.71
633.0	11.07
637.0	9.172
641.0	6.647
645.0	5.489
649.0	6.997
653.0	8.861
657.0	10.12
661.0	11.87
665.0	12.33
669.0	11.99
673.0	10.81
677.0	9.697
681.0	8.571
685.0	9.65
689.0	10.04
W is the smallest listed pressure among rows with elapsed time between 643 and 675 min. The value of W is 5.489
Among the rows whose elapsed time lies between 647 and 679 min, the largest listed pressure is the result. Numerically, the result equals 12.33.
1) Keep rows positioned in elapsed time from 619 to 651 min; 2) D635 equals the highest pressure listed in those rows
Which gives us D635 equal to 11.85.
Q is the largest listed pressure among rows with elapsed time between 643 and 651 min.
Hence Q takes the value 6.997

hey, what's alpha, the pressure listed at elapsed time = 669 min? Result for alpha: 11.99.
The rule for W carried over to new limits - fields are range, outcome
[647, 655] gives 6.997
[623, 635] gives 11.07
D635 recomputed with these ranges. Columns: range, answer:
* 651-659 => 10.12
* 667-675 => 11.99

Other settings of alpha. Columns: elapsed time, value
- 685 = 9.65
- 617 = 10.79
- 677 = 9.697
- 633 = 11.07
